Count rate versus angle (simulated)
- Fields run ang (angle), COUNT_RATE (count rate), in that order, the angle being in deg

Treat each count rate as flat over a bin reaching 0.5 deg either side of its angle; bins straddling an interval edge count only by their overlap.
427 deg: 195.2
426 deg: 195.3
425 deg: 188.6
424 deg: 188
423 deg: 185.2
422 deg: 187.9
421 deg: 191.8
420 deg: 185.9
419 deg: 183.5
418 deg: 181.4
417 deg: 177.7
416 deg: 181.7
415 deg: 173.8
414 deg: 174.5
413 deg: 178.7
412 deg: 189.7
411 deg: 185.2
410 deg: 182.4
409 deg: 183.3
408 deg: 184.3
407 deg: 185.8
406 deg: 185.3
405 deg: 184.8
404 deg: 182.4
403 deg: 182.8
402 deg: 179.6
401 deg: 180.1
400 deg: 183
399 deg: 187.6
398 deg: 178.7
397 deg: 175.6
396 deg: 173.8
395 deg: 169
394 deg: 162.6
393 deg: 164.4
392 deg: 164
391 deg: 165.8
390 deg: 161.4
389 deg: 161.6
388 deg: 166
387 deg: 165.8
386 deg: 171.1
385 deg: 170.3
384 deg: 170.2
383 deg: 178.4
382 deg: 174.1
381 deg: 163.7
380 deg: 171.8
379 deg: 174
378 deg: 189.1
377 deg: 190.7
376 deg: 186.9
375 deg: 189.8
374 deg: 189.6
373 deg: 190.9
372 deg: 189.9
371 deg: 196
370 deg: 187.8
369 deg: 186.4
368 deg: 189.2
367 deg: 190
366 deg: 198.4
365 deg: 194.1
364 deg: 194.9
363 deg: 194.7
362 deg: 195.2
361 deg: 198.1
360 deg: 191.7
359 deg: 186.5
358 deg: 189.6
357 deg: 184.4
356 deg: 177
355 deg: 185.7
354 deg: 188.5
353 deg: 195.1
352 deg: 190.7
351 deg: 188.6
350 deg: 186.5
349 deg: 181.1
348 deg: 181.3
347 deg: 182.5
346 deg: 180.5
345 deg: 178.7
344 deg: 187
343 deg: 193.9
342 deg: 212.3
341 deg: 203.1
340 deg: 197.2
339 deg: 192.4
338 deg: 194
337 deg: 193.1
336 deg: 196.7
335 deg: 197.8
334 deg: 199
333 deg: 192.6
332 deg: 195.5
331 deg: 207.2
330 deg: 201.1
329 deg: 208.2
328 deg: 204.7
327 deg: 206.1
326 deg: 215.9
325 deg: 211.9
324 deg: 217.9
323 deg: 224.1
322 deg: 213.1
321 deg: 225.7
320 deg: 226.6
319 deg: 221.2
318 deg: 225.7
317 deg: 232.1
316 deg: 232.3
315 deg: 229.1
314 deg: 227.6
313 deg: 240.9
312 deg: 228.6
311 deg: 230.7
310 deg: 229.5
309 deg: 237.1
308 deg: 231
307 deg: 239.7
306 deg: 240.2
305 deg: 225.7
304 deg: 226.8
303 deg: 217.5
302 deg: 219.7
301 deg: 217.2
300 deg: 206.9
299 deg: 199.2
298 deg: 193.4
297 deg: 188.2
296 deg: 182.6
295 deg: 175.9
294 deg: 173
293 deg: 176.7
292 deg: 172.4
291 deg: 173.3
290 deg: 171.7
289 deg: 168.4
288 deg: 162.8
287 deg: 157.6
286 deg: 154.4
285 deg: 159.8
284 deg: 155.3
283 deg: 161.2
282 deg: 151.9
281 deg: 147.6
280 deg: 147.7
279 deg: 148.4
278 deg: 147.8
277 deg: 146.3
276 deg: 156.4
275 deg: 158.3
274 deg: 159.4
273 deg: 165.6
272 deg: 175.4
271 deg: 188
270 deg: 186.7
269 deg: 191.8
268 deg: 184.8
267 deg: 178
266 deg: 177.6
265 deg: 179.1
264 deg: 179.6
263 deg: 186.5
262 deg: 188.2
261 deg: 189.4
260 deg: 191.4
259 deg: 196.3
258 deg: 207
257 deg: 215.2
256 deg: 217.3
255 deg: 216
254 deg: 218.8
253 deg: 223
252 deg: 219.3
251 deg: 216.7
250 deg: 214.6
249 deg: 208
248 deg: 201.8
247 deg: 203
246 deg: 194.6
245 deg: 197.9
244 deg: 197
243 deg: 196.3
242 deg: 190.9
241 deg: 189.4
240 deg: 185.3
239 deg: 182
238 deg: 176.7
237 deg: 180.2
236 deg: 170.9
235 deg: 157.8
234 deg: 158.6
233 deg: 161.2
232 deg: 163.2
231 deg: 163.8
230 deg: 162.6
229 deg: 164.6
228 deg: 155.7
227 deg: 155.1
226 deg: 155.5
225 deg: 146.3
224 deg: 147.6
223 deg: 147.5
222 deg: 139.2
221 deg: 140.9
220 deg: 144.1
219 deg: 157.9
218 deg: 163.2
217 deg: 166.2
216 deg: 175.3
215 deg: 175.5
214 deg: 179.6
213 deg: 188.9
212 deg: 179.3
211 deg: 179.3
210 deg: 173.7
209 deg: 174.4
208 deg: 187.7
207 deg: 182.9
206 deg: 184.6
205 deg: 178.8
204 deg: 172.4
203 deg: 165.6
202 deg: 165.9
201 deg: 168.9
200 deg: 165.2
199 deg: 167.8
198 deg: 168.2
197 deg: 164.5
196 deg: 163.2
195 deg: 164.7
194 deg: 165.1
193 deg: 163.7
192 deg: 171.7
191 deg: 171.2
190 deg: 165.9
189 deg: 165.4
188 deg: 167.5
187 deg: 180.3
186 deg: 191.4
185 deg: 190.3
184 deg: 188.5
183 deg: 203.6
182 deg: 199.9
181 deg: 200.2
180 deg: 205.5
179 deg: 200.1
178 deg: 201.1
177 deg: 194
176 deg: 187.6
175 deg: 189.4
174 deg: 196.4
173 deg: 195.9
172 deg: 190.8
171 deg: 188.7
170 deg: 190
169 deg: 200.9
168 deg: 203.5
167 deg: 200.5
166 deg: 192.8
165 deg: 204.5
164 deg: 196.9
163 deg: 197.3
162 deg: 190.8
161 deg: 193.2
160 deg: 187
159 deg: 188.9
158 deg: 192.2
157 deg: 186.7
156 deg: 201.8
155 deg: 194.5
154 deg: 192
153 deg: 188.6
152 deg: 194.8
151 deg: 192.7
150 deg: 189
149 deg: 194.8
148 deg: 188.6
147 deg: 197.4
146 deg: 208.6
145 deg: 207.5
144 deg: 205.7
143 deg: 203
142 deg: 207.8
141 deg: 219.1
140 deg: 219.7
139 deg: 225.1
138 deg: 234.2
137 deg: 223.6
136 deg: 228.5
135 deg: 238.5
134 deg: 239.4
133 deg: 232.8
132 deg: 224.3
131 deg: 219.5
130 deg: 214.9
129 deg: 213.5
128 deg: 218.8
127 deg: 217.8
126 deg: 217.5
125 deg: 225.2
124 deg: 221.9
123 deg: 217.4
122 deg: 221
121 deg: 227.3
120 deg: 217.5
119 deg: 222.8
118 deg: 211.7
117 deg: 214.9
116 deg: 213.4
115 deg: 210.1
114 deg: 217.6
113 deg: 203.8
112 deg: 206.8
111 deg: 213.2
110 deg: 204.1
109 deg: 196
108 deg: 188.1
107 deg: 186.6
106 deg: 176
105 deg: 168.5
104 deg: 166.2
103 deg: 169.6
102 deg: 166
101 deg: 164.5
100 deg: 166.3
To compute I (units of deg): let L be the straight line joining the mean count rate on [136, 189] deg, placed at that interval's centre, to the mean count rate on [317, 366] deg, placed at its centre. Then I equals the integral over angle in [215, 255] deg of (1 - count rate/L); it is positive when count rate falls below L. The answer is 4.2 deg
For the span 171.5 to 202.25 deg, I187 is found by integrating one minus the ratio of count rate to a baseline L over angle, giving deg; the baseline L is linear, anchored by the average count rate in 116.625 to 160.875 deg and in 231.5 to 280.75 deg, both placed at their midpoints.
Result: 3.0 deg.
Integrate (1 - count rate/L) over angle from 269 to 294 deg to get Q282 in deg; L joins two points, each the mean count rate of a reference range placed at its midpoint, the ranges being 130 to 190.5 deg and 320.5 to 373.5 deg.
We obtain 4.3 deg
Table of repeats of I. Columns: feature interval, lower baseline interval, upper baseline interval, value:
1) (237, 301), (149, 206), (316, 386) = 2.40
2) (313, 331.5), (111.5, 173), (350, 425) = -2.92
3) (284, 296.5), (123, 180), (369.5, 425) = 1.44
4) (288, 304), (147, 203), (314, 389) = 0.21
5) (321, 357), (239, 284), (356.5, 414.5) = -2.71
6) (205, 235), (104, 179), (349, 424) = 5.00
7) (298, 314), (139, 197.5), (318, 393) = -2.85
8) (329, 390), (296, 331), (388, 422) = 3.50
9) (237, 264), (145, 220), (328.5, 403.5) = -2.25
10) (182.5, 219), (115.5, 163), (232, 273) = 4.72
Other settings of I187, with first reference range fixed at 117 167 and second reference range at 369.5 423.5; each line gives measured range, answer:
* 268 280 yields 1.7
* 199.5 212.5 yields 1.7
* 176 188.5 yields 0.7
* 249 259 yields -1.0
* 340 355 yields -0.4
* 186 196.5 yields 1.8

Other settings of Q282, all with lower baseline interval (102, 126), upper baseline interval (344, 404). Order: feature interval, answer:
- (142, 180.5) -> 0.77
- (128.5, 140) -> -1.39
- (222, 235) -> 2.54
